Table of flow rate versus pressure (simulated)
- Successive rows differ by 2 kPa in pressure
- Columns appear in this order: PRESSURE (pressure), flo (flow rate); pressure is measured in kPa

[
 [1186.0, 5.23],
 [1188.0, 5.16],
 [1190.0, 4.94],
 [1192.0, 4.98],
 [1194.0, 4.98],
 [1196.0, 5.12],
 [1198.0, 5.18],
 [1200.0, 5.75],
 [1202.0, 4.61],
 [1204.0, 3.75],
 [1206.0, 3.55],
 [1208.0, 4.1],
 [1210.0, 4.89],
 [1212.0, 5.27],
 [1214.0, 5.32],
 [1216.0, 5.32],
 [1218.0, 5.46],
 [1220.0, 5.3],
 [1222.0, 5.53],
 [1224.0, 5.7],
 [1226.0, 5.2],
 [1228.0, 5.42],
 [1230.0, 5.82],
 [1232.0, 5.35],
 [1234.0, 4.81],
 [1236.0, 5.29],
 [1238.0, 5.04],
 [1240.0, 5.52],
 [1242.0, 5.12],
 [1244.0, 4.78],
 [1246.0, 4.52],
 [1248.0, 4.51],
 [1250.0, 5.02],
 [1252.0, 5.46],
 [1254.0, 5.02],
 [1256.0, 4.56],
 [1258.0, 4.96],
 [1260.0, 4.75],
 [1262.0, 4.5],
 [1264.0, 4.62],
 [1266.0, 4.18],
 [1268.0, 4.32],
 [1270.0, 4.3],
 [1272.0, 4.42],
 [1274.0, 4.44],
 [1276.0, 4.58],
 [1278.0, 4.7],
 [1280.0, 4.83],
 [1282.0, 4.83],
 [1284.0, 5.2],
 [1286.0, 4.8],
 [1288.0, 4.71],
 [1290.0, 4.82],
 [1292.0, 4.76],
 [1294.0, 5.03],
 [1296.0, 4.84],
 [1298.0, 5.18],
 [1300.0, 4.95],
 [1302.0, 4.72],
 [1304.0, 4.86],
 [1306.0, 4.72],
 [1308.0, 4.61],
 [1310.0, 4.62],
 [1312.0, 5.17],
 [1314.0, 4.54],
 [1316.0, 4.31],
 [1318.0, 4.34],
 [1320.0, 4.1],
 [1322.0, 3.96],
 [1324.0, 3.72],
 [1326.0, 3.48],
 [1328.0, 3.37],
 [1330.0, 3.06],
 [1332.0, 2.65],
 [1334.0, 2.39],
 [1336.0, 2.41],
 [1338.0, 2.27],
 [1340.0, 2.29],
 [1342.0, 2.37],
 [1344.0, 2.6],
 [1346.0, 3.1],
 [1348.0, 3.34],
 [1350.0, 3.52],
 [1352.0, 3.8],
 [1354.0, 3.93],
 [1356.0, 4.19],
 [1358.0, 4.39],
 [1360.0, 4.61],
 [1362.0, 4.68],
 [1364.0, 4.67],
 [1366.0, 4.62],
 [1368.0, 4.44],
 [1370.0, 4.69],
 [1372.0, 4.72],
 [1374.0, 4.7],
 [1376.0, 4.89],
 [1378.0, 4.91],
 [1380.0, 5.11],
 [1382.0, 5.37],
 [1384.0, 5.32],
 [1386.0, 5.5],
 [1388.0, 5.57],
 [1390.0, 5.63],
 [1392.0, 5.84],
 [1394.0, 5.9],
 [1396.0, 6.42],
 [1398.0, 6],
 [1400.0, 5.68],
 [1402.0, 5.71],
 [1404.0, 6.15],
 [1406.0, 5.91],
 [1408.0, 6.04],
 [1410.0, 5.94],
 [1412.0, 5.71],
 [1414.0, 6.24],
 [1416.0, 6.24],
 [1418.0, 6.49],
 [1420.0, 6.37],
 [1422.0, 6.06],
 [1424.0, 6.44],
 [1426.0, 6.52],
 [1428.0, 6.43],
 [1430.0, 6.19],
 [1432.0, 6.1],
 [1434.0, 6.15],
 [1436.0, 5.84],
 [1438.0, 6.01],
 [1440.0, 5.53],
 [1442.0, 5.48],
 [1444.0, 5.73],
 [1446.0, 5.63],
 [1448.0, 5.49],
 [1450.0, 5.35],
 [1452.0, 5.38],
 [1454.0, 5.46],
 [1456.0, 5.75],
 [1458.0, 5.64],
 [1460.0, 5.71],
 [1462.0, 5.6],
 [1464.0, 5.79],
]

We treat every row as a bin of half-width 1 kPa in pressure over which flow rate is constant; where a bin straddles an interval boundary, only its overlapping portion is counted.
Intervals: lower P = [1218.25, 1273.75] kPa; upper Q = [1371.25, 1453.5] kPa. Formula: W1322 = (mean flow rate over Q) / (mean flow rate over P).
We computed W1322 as 1.2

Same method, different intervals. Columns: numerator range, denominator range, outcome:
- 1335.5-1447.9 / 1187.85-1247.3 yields 1.01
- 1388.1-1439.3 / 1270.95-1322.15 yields 1.29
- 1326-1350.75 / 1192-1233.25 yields 0.55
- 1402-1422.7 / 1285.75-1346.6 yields 1.54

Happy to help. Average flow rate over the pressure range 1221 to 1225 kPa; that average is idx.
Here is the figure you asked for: 5.62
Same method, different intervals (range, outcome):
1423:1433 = 6.34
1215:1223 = 5.4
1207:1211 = 4.49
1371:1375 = 4.71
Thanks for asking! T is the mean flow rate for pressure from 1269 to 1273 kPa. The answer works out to 4.36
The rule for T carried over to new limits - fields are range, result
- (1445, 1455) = 5.46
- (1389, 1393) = 5.73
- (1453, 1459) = 5.62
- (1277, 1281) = 4.77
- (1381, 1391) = 5.48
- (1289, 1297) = 4.86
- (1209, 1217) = 5.2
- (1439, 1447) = 5.59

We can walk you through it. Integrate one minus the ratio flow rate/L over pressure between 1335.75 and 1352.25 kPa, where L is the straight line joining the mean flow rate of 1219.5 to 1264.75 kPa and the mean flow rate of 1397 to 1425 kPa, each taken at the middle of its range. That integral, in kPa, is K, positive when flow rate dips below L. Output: 8.3 kPa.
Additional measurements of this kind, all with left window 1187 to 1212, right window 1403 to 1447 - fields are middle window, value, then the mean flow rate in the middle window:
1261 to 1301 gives 4.1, 4.7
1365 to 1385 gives 3.1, 4.88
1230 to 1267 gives 1.0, 4.91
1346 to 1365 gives 5.3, 4.07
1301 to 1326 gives 4.5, 4.43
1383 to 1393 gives 0.5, 5.57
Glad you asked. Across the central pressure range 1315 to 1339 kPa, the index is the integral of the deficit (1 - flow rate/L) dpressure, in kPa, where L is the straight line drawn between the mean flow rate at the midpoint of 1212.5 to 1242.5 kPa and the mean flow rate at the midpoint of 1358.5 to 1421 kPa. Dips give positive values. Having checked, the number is 9.2 kPa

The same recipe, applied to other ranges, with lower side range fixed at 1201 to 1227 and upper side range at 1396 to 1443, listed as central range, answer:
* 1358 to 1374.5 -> 3.3 kPa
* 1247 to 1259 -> 0.5 kPa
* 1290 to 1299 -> 0.7 kPa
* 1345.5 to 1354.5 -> 3.4 kPa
